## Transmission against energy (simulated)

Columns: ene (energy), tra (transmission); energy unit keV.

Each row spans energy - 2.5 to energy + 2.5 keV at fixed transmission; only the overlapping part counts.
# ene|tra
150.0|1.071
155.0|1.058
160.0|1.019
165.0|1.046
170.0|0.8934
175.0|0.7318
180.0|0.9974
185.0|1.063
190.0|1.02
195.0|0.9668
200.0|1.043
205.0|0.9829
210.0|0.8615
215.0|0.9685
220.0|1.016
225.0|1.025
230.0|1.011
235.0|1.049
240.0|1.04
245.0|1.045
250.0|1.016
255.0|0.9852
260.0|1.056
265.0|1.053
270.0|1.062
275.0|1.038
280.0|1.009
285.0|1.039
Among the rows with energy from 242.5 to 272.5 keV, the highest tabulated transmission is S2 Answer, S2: 1.062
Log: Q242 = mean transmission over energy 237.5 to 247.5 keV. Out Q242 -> 1.04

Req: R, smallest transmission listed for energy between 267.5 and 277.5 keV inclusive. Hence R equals 1.038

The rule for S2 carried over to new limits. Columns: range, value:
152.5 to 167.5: 1.058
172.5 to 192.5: 1.063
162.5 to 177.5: 1.046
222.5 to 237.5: 1.049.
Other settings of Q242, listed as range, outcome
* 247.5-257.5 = 1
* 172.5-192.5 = 0.953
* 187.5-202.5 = 1.01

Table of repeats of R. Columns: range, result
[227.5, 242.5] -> 1.011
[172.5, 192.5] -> 0.7318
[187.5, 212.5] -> 0.8615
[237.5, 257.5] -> 0.9852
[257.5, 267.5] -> 1.053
